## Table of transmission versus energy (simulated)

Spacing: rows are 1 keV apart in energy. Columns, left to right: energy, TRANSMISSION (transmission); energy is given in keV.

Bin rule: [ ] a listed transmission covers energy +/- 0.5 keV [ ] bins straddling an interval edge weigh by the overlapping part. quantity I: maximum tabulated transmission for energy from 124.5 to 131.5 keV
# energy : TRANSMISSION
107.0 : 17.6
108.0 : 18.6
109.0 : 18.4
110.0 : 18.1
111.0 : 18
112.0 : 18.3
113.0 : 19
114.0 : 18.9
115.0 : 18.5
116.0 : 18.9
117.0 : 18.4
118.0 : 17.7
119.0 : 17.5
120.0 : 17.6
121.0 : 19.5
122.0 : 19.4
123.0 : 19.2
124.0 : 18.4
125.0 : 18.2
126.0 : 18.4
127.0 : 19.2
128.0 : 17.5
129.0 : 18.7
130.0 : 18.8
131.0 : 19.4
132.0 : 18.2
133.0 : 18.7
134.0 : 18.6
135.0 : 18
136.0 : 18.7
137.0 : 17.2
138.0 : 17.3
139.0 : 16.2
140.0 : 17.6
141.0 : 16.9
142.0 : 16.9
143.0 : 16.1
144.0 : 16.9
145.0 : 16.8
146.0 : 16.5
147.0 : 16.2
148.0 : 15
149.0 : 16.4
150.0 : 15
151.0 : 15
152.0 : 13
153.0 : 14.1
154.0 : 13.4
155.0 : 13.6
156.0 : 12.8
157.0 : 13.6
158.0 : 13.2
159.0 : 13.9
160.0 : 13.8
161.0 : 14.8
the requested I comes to 19.4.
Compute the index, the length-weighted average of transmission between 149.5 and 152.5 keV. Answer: 14.3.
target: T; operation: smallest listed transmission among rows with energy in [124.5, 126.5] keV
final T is 18.2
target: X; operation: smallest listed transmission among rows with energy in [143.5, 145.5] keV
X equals 16.8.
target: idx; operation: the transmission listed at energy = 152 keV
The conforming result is 13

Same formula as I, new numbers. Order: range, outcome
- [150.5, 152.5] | 15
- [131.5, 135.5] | 18.7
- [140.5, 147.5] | 16.9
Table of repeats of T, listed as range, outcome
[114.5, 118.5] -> 17.7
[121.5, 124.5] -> 18.4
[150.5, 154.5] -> 13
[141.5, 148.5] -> 15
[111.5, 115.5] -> 18.3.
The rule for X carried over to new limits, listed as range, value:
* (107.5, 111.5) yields 18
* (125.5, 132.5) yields 17.5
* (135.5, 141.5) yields 16.2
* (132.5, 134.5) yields 18.6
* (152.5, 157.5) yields 12.8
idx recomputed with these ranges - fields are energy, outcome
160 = 13.8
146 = 16.5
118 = 17.7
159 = 13.9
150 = 15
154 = 13.4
